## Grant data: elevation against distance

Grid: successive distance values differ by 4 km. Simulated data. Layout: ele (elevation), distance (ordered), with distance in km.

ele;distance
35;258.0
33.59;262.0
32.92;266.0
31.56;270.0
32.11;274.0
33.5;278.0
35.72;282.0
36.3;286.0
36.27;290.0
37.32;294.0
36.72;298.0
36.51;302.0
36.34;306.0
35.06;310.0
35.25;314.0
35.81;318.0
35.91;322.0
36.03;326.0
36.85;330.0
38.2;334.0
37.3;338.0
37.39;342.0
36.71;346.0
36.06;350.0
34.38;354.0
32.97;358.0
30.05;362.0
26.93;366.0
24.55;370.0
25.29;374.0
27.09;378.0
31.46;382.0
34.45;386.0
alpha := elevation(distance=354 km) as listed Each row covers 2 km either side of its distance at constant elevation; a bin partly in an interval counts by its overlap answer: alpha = 34.38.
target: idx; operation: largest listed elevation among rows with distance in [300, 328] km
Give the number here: 36.51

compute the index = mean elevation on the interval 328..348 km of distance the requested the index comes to 37.3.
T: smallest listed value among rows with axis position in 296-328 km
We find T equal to 35.06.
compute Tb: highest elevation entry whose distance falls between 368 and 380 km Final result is 27.09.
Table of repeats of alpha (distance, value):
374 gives 25.29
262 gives 33.59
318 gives 35.81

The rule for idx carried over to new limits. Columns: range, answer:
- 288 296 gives 37.32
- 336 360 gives 37.39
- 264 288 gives 36.3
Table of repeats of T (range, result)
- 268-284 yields 31.56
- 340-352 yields 36.06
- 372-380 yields 25.29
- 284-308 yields 36.27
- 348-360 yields 32.97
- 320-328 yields 35.91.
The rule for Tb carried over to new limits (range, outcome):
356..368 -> 32.97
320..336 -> 38.2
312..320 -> 35.81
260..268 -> 33.59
